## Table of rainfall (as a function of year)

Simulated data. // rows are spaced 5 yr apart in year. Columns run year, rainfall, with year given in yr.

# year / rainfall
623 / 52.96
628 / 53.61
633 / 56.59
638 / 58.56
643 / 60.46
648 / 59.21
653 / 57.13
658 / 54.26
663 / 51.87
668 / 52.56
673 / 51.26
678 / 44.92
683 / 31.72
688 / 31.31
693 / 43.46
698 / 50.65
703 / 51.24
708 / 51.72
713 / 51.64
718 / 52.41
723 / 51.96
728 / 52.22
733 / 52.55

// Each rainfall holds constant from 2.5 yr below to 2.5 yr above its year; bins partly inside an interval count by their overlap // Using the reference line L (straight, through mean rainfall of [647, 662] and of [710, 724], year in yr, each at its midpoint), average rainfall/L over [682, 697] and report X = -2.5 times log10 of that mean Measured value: 0.39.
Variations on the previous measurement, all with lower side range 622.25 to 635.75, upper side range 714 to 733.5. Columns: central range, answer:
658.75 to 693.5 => 0.20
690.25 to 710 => 0.08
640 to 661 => -0.07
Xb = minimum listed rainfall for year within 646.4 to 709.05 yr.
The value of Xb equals 31.31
